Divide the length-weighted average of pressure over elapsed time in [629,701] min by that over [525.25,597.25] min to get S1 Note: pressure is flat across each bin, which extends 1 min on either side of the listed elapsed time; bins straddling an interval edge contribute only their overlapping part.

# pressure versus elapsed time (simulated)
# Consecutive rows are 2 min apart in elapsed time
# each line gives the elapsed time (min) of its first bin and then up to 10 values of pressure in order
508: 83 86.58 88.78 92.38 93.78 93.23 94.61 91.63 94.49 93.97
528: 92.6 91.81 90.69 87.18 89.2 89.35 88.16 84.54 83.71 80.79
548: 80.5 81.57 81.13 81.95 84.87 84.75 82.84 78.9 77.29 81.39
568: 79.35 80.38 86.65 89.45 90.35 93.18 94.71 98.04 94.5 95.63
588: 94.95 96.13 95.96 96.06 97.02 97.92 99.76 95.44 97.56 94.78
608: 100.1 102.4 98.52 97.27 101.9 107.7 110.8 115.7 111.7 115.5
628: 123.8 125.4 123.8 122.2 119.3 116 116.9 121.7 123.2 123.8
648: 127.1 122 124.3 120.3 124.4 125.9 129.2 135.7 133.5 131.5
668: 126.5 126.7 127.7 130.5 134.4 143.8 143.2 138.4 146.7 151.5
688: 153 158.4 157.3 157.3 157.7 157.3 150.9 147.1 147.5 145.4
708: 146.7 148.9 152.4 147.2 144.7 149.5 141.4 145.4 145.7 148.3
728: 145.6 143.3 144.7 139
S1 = 1.5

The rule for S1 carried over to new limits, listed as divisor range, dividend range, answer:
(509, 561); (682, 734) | 1.69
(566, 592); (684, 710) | 1.67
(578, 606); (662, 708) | 1.49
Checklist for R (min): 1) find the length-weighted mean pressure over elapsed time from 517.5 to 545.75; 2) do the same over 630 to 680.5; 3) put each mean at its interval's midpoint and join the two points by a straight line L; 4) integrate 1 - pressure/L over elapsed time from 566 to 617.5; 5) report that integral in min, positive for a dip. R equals 6.4 min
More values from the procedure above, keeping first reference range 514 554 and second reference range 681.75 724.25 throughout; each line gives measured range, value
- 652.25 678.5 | 1.3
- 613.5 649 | 1.9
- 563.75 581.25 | 2.8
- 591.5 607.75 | 2.2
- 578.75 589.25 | 1.1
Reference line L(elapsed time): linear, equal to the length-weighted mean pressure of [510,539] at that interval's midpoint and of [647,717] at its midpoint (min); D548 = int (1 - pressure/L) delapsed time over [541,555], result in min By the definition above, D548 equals 2.4 min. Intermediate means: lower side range 91.5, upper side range 140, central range 82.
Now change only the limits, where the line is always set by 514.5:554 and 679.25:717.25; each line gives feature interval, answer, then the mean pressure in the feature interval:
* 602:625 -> 3.0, 103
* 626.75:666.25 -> 1.9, 124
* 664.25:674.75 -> 0.8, 129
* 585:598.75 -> 1.7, 96.2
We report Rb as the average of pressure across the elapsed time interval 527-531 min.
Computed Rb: 92.2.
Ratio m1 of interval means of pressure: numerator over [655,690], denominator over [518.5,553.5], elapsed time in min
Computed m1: 1.55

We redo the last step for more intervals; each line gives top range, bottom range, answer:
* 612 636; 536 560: 1.35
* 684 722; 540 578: 1.81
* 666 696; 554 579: 1.70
